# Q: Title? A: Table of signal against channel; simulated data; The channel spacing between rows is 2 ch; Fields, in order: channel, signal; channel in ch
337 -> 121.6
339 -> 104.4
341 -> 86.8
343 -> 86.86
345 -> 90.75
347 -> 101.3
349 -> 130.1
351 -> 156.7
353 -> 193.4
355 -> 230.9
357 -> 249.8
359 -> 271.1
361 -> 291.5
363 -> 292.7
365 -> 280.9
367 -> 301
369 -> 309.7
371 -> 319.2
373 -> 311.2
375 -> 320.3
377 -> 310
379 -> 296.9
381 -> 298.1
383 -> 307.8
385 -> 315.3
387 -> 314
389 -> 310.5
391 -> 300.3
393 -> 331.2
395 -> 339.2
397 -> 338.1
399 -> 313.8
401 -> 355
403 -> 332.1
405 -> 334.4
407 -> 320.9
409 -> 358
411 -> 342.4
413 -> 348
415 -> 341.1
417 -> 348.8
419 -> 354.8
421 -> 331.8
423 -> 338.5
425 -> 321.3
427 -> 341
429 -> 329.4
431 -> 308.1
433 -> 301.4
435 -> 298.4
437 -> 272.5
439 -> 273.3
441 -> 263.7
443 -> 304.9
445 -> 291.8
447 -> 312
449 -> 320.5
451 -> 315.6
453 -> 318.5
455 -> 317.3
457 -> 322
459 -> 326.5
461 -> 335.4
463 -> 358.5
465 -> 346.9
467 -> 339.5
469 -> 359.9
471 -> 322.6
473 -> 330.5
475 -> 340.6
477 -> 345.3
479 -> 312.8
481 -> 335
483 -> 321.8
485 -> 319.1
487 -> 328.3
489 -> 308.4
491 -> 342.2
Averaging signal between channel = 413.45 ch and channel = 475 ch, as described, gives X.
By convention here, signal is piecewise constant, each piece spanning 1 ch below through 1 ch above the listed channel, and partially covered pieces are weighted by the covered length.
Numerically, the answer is 322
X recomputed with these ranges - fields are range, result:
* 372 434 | 326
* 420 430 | 332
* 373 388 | 309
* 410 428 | 341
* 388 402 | 327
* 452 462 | 324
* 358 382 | 300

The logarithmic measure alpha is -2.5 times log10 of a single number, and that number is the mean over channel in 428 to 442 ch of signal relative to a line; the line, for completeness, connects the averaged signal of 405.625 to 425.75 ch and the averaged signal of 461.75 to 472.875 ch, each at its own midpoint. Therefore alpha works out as 0.17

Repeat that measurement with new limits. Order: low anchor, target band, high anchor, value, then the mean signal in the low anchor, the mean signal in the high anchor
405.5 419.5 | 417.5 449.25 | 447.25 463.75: 0.08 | 344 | 326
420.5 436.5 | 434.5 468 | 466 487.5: 0.04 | 319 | 332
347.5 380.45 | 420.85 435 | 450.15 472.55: -0.04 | 265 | 333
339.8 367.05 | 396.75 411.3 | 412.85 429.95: -0.12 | 193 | 339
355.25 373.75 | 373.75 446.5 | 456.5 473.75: -0.03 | 289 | 339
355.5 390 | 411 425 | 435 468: -0.12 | 299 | 313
